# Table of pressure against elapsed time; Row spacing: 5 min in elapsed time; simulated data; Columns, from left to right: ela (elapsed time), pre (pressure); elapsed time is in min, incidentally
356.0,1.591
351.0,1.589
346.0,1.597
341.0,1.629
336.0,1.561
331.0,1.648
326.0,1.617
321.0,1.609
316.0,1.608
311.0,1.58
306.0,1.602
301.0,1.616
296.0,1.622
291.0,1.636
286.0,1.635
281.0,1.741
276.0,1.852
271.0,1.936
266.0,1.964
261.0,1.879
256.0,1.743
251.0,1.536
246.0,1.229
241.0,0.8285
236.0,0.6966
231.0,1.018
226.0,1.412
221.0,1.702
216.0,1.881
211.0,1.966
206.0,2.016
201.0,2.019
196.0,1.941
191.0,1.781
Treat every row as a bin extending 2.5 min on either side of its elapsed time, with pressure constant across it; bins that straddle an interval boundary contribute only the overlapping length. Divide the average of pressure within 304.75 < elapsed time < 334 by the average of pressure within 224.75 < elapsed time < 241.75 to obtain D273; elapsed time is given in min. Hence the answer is 1.7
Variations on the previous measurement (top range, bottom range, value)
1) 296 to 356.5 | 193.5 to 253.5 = 1.06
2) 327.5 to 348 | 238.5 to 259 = 1.19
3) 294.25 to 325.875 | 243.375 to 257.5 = 1.09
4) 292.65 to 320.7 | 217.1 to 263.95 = 1.18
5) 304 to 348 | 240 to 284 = 0.97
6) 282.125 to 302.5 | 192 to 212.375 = 0.83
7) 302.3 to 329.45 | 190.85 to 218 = 0.82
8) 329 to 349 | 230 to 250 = 1.64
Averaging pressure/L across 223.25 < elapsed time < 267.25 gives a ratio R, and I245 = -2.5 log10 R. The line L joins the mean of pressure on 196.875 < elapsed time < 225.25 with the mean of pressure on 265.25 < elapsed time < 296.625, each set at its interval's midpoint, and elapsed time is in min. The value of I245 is 0.32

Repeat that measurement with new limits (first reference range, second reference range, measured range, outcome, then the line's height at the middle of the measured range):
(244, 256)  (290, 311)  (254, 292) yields -0.18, 1.53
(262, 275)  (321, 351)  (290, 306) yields 0.11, 1.79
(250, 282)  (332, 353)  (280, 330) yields 0.05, 1.71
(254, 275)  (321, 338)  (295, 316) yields 0.07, 1.71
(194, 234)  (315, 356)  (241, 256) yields 0.25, 1.69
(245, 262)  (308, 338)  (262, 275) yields -0.20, 1.6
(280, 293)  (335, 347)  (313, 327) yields 0.01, 1.62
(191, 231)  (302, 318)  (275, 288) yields -0.05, 1.65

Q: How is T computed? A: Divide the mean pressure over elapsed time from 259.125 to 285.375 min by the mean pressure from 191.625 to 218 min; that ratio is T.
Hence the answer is 1.0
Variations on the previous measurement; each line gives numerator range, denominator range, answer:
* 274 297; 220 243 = 1.54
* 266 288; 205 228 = 1.01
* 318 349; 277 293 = 0.95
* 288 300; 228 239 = 1.85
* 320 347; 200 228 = 0.88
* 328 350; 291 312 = 1.00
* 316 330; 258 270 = 0.84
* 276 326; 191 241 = 1.03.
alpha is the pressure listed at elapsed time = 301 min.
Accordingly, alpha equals 1.616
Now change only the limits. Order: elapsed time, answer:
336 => 1.561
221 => 1.702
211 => 1.966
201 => 2.019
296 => 1.622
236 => 0.6966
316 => 1.608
